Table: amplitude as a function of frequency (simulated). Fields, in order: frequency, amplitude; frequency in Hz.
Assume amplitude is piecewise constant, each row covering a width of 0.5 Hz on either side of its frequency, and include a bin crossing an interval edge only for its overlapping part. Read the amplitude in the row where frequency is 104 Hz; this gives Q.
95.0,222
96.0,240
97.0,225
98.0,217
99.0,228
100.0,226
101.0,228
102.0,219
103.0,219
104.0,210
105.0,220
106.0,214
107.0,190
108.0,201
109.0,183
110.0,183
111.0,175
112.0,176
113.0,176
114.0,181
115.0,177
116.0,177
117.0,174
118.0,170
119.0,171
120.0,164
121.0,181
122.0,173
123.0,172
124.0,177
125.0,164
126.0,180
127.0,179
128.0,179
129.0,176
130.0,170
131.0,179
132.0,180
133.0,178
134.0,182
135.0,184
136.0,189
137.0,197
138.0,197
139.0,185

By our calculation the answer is 210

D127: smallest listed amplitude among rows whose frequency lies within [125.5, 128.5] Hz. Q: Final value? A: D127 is 179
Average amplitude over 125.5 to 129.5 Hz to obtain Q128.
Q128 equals 178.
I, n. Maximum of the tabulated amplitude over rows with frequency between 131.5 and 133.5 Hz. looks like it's 180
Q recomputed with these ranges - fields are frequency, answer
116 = 177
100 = 226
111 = 175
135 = 184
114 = 181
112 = 176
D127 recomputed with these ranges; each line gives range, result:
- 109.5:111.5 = 175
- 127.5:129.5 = 176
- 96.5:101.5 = 217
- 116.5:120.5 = 164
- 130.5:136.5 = 178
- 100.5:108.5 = 190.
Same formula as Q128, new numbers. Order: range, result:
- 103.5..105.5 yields 215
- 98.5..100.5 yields 227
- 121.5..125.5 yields 172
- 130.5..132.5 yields 180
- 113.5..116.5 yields 178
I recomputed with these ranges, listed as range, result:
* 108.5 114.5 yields 183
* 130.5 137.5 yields 197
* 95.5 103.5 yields 240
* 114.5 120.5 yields 177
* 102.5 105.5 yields 220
